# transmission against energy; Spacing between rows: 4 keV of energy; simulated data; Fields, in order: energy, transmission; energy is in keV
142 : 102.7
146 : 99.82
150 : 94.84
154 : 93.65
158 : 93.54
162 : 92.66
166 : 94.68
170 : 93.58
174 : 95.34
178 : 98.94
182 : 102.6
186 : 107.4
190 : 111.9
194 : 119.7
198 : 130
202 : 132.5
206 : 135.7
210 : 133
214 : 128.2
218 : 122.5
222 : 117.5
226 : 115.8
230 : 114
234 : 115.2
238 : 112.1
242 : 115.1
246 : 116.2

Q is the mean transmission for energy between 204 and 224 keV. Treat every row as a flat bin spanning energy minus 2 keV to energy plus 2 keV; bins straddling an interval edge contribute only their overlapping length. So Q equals 127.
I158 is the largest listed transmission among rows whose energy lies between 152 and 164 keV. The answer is 93.65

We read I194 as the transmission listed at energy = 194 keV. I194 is 119.7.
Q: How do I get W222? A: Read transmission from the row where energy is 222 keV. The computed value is 117.5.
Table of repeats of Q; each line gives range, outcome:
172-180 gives 97.1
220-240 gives 115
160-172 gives 93.6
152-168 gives 93.6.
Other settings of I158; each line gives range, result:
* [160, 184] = 102.6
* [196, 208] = 135.7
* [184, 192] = 111.9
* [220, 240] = 117.5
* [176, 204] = 132.5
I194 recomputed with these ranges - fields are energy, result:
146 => 99.82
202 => 132.5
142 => 102.7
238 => 112.1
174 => 95.34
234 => 115.2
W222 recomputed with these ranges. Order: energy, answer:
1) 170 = 93.58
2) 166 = 94.68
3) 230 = 114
